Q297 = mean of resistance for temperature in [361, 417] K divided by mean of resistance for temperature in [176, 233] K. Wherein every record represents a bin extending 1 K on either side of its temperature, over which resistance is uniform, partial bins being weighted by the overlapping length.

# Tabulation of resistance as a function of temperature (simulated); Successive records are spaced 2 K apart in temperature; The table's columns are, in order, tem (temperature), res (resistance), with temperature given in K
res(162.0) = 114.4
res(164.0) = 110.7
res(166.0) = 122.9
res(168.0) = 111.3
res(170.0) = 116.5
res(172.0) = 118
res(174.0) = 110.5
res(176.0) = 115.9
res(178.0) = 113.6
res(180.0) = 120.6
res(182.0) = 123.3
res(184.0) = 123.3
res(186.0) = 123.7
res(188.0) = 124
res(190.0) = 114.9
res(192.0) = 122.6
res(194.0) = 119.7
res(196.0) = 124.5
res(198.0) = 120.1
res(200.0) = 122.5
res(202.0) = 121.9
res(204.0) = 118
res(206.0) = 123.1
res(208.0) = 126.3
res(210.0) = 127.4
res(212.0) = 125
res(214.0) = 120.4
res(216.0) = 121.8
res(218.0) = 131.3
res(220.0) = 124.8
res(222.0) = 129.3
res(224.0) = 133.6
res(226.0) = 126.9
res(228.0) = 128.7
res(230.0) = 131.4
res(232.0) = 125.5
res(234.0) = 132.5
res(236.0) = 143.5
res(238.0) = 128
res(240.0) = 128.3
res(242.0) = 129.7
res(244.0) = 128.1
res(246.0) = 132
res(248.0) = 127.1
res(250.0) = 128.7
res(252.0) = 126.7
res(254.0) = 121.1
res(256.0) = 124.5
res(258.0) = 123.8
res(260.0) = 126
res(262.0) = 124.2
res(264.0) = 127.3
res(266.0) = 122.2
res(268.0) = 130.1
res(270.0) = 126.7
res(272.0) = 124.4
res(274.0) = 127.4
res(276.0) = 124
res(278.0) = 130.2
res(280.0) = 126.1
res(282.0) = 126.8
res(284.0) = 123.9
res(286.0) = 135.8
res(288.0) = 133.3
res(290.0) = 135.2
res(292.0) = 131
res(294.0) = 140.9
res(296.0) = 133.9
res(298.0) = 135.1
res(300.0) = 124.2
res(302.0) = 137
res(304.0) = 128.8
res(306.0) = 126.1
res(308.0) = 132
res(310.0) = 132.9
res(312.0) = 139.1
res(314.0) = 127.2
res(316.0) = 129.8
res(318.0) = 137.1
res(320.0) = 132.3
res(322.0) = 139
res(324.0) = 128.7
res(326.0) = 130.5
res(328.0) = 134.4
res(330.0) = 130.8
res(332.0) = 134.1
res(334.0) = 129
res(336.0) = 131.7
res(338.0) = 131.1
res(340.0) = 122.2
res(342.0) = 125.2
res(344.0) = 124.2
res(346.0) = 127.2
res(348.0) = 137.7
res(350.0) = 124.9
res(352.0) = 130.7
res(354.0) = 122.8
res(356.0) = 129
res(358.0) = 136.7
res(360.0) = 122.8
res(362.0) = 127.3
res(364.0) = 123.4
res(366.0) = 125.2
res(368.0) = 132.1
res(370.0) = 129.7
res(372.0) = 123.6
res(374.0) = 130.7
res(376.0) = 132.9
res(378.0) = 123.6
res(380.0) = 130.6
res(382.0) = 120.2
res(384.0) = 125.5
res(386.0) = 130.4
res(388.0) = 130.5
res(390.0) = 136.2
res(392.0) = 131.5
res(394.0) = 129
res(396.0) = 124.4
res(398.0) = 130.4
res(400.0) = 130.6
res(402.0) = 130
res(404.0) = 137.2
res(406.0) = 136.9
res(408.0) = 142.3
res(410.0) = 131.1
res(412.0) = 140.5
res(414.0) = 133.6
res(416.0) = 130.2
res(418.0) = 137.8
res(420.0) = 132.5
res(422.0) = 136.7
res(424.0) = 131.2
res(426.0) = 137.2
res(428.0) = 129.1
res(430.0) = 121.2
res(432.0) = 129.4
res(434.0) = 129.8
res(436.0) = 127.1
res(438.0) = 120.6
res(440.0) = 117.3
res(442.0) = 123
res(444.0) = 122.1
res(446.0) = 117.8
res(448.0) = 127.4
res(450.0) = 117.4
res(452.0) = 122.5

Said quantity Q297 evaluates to 1.05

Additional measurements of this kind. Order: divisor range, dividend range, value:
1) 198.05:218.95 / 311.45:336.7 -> 1.07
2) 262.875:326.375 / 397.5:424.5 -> 1.03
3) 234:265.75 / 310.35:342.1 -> 1.03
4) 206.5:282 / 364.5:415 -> 1.03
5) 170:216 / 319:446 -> 1.07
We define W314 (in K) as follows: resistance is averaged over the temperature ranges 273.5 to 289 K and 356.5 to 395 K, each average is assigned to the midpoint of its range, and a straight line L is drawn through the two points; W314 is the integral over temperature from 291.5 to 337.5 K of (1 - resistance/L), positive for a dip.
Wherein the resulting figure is -1.4 K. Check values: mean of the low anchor 128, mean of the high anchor 129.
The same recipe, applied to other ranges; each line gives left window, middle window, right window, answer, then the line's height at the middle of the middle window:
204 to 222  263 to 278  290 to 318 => 0.4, 130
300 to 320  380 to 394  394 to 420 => 0.4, 133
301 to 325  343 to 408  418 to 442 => 0.6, 130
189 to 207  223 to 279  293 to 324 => -0.6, 127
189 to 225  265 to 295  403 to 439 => -0.6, 127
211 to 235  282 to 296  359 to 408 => -0.5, 128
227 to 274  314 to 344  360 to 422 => -0.3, 129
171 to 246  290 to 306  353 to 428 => -0.6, 128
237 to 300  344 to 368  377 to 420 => 0.5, 131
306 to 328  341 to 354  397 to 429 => 0.5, 133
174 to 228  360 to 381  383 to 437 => 0.4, 130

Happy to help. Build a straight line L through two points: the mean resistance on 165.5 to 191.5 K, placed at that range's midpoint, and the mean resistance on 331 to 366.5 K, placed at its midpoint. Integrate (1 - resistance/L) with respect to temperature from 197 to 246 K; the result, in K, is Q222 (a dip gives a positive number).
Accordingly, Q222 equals -2.5 K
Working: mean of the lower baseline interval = 118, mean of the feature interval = 127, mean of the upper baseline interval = 128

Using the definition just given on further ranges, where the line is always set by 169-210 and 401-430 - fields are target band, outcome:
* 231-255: -1.1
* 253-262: 0.0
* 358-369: 0.3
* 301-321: -0.7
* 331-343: 0.0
